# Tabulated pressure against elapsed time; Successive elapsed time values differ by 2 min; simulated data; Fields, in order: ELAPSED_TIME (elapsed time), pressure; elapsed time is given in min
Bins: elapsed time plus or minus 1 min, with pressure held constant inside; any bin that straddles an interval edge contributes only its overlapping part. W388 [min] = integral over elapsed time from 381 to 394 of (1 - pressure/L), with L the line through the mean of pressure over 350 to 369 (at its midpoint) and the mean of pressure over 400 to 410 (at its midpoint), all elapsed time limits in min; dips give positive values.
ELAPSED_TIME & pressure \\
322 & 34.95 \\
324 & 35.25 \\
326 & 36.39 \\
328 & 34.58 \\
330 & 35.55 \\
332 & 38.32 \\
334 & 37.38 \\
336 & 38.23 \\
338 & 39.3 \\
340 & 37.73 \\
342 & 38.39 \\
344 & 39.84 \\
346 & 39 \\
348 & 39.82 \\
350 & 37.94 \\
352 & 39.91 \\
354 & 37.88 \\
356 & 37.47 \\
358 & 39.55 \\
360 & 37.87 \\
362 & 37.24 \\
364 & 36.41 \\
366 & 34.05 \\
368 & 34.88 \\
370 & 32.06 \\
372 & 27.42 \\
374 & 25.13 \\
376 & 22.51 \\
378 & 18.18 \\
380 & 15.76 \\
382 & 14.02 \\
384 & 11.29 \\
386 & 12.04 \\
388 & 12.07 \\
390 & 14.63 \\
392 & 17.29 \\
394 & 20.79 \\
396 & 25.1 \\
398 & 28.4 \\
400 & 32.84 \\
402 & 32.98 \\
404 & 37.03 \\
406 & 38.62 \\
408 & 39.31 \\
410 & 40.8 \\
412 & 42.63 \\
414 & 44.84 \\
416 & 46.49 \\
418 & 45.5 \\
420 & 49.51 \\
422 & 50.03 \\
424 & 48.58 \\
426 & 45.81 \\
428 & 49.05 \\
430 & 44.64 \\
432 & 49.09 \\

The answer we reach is 8.1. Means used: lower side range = 37.3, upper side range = 37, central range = 14.1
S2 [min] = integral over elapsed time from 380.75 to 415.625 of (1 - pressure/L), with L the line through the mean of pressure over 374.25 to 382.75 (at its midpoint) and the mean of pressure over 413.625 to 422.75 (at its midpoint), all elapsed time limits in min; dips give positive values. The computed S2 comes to 6.9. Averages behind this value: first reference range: 18.4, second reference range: 47.4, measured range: 27.6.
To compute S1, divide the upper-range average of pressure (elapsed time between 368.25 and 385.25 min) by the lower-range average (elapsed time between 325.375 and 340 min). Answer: 0.6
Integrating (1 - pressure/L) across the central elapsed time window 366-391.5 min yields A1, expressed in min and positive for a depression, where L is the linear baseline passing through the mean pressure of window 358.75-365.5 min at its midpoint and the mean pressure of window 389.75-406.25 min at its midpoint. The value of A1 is 9.8 min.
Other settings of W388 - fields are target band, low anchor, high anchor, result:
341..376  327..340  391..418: 0.63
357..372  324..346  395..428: 1.29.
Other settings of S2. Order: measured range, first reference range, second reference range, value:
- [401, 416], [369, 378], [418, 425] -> 1.0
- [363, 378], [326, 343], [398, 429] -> 3.8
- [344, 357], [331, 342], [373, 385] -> -3.0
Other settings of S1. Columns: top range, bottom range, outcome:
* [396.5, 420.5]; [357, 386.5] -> 1.47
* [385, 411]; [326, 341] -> 0.73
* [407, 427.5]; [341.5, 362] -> 1.17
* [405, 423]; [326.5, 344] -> 1.18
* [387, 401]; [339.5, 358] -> 0.56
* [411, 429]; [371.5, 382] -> 2.26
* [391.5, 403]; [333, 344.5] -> 0.69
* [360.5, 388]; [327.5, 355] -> 0.64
